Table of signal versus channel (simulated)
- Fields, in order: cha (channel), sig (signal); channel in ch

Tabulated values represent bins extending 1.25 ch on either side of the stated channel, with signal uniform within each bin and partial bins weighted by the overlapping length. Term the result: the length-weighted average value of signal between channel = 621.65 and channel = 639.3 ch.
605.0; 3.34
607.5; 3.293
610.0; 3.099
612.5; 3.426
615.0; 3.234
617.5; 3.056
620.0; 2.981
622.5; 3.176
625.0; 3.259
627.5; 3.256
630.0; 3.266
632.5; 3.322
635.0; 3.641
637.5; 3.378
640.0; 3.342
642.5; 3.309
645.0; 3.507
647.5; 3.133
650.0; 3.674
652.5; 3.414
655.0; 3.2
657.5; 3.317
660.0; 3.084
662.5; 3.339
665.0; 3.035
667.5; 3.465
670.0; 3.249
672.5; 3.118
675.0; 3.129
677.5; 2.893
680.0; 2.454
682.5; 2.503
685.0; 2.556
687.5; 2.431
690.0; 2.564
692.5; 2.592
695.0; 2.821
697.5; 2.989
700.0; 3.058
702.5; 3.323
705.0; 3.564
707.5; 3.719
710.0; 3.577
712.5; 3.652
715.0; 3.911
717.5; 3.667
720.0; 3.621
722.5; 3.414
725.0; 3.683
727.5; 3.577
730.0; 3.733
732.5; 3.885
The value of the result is 3.33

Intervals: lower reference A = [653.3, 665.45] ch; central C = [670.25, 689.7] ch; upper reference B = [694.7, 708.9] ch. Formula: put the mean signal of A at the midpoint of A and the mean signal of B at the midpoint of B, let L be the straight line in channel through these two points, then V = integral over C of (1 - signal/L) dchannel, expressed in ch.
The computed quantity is 3.0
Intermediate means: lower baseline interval 3.21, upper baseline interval 3.28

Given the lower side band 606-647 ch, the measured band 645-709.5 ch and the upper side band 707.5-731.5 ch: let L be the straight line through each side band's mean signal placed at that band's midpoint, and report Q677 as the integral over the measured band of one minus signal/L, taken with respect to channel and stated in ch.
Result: 7.4 ch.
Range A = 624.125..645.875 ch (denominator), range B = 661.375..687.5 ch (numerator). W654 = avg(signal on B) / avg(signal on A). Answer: 0.9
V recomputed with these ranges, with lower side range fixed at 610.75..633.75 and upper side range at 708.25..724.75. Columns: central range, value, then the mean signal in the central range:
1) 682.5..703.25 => 4.6 ch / 2.76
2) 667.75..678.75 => 1.0 ch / 3.13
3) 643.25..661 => 0.1 ch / 3.34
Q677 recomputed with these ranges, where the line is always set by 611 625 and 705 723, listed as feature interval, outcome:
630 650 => -0.6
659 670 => 0.6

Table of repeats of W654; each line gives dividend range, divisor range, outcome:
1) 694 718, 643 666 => 1.04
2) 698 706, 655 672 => 1.01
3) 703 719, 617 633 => 1.15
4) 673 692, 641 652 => 0.78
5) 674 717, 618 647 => 0.93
